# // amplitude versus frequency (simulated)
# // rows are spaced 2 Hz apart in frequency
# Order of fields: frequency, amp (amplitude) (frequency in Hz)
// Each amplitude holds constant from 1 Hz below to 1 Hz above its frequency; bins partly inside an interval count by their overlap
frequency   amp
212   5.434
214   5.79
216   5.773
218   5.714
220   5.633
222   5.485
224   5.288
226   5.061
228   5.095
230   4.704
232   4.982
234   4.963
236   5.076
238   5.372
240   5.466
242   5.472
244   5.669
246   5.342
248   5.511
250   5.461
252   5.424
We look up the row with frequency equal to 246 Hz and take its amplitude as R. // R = 5.342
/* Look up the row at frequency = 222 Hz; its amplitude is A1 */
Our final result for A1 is 5.485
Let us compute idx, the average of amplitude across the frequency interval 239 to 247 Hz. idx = 5.49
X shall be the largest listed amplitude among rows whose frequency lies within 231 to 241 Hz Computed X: 5.466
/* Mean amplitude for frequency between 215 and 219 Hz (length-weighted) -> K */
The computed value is 5.74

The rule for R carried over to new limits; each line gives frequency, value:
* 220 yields 5.633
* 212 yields 5.434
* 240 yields 5.466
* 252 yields 5.424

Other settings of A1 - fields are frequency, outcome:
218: 5.714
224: 5.288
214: 5.79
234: 4.963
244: 5.669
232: 4.982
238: 5.372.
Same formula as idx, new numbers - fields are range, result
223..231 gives 5.04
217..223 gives 5.61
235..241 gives 5.3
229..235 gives 4.88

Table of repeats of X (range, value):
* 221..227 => 5.485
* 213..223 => 5.79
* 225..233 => 5.095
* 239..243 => 5.472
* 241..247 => 5.669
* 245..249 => 5.511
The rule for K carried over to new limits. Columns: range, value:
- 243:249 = 5.51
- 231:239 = 5.1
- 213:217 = 5.78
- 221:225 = 5.39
